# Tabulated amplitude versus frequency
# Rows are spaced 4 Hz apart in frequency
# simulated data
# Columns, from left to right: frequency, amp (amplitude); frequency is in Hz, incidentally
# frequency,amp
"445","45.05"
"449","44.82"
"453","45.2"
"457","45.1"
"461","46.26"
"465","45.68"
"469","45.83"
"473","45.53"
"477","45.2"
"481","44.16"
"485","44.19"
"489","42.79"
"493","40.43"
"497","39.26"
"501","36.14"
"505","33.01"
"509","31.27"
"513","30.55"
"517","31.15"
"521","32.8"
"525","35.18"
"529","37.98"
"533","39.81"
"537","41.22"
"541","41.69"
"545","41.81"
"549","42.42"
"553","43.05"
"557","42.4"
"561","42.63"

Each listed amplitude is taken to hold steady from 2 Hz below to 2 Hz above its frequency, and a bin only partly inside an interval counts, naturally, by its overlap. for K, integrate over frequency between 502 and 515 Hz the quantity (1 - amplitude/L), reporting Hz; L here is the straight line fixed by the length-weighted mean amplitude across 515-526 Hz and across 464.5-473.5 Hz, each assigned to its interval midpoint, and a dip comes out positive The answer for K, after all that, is 1.4 Hz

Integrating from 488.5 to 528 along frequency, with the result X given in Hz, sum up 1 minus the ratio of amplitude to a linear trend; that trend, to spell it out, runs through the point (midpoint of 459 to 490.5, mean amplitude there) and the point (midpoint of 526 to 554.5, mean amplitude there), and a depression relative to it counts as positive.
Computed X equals 7.3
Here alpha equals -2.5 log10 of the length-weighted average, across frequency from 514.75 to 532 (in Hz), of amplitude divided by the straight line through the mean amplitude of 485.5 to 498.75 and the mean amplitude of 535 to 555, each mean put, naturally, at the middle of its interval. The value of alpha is 0.20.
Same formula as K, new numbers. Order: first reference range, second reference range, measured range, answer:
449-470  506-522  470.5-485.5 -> -1.5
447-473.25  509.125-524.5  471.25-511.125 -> -2.1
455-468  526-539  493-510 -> 2.6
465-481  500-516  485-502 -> -1.2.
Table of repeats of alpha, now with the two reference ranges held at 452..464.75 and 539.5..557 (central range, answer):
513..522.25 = 0.34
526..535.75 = 0.11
